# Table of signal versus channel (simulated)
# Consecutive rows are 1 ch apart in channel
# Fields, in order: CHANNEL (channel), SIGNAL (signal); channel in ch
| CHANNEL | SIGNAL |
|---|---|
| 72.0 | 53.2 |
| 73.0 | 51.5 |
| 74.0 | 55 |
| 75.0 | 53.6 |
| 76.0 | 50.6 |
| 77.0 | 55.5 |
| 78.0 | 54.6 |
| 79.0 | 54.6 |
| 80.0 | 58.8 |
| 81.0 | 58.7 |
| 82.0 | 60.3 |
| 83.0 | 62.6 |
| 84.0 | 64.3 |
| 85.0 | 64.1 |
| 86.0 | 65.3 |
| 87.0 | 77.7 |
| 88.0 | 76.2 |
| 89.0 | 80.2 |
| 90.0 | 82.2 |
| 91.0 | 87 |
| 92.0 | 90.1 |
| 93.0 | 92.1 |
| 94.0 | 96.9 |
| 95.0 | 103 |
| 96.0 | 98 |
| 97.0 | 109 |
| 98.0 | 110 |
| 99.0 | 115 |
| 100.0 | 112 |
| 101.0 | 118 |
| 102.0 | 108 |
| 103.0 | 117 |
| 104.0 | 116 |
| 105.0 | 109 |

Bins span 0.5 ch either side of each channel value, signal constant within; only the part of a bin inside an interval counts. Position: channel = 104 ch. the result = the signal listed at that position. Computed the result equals 116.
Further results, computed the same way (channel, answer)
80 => 58.8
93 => 92.1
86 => 65.3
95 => 103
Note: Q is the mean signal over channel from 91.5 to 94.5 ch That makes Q 93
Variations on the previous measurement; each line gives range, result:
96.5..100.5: 112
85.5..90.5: 76.3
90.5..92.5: 88.5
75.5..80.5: 54.8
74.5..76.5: 52.1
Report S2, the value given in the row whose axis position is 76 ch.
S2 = 50.6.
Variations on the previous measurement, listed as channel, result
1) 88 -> 76.2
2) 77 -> 55.5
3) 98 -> 110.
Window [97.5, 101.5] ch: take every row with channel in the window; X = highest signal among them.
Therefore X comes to 118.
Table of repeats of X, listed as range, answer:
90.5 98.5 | 110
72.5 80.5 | 58.8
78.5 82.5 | 60.3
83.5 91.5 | 87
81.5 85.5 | 64.3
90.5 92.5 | 90.1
